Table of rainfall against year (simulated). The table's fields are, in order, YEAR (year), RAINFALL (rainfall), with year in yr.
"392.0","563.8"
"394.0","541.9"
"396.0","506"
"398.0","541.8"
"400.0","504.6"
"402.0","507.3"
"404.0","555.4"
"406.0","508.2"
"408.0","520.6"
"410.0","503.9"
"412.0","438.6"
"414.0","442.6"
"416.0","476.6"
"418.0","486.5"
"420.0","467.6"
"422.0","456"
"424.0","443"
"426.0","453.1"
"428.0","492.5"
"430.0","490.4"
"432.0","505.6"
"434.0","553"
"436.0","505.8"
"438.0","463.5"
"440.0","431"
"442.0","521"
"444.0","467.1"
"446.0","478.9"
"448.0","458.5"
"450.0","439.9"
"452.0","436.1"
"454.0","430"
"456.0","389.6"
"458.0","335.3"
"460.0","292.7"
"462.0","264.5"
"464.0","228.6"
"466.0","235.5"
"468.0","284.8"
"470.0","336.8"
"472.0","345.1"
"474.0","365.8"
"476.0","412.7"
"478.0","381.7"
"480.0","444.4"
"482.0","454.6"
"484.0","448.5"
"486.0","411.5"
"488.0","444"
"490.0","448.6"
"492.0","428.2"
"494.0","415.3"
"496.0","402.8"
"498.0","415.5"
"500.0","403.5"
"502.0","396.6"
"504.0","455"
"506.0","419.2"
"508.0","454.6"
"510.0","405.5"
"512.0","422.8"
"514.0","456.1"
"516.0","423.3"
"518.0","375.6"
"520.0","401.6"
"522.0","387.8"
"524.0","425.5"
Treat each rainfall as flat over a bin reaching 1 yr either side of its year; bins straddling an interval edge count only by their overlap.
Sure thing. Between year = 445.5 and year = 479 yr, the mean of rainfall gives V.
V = 358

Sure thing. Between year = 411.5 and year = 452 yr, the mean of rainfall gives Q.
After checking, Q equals 473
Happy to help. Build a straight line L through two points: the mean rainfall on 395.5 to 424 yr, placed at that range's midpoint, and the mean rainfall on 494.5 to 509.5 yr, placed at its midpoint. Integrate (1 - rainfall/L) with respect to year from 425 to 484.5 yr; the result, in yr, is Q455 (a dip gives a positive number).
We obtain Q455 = 6.09 yr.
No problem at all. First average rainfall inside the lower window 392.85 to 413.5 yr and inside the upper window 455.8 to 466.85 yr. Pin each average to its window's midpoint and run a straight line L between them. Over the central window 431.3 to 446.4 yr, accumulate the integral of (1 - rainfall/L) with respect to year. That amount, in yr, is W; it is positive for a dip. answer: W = -4.8 yr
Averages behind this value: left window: 511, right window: 285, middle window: 491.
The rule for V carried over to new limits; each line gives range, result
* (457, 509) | 382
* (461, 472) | 277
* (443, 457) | 443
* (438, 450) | 468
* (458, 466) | 268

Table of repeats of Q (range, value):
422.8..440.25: 484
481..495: 436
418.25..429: 464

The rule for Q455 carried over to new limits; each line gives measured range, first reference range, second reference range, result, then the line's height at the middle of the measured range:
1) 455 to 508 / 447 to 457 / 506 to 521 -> 5.55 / 426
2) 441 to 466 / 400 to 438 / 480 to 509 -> 4.00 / 462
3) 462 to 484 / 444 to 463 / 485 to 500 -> 3.23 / 409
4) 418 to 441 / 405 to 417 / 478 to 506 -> -0.47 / 469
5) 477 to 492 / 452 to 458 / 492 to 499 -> -0.82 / 410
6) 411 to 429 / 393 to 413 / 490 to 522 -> 1.28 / 497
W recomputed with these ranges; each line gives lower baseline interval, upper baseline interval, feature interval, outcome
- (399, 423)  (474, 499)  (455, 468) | 4.5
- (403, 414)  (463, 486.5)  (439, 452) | -1.3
